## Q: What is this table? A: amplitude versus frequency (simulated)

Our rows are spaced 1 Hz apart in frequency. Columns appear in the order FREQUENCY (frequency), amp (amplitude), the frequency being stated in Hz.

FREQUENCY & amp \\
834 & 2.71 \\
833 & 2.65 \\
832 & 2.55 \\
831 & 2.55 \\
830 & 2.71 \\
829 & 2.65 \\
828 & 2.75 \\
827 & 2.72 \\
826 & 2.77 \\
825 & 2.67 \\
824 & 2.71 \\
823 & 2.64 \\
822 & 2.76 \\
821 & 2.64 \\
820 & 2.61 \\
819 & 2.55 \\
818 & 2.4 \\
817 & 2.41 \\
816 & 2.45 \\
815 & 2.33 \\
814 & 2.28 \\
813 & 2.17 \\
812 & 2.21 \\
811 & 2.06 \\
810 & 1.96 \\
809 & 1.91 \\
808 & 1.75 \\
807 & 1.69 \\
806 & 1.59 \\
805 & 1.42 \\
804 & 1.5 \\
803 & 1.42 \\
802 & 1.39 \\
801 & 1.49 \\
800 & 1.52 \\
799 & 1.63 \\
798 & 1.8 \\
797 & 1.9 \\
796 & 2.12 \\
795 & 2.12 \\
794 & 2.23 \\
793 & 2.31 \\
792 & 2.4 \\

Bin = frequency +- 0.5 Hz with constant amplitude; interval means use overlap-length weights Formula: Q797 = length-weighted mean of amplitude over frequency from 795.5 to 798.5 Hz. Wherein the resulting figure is 1.94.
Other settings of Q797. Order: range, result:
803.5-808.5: 1.59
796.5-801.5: 1.67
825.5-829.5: 2.72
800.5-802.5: 1.44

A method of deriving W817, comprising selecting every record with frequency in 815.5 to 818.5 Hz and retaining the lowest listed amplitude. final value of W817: 2.4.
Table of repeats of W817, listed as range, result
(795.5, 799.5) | 1.63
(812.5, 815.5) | 2.17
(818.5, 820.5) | 2.55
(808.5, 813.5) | 1.91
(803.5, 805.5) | 1.42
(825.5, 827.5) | 2.72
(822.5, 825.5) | 2.64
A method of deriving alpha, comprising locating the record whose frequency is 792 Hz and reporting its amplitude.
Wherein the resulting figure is 2.4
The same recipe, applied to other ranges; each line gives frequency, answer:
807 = 1.69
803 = 1.42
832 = 2.55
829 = 2.65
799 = 1.63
